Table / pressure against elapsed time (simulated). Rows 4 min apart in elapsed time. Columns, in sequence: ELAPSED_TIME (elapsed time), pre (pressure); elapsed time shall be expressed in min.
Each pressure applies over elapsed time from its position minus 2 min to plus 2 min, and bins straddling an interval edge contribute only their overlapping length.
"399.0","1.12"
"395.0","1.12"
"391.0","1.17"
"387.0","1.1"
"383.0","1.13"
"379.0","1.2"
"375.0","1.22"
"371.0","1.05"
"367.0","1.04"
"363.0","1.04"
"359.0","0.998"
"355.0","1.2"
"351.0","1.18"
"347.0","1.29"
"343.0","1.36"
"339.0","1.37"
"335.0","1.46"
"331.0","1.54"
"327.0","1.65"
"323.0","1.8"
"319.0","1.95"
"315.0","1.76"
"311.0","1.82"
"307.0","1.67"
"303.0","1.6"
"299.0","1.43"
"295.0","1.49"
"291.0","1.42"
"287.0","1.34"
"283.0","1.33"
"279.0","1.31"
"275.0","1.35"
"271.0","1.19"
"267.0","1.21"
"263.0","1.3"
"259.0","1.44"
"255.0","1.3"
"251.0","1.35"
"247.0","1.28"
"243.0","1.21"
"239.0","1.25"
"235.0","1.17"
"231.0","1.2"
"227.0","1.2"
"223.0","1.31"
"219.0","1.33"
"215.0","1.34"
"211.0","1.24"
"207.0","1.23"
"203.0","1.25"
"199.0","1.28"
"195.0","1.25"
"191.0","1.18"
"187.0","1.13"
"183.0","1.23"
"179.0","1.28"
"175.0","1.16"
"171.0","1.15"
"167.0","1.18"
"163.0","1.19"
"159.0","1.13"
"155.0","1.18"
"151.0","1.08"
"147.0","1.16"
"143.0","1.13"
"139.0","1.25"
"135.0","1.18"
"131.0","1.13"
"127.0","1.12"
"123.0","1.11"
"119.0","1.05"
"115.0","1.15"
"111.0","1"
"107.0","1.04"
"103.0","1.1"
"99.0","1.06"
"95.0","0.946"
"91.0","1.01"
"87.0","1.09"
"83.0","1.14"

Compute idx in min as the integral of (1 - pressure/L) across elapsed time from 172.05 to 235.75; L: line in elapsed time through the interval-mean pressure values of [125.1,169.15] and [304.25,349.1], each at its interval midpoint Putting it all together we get 3.03 min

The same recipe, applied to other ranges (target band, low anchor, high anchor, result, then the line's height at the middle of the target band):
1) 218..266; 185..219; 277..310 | 2.2 min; 1.34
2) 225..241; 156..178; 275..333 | 1.8 min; 1.36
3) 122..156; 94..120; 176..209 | -0.9 min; 1.12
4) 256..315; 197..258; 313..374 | -4.8 min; 1.32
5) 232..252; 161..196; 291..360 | 1.3 min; 1.33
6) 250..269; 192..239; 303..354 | 0.8 min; 1.37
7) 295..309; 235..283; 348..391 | -3.8 min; 1.22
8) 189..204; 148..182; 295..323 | 0.5 min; 1.29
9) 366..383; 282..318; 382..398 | 1.0 min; 1.2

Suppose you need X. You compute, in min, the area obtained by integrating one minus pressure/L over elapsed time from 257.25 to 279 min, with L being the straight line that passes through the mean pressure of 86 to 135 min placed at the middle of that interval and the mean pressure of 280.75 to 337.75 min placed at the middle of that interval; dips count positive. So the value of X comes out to 2.7 min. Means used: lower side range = 1.07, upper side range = 1.59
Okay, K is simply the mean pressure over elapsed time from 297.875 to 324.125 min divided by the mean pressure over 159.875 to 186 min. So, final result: 1.4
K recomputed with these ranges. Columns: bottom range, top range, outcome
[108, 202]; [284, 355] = 1.31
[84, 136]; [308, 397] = 1.25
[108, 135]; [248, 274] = 1.18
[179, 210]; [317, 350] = 1.26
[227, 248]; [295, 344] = 1.33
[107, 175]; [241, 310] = 1.21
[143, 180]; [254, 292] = 1.13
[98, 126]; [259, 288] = 1.21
